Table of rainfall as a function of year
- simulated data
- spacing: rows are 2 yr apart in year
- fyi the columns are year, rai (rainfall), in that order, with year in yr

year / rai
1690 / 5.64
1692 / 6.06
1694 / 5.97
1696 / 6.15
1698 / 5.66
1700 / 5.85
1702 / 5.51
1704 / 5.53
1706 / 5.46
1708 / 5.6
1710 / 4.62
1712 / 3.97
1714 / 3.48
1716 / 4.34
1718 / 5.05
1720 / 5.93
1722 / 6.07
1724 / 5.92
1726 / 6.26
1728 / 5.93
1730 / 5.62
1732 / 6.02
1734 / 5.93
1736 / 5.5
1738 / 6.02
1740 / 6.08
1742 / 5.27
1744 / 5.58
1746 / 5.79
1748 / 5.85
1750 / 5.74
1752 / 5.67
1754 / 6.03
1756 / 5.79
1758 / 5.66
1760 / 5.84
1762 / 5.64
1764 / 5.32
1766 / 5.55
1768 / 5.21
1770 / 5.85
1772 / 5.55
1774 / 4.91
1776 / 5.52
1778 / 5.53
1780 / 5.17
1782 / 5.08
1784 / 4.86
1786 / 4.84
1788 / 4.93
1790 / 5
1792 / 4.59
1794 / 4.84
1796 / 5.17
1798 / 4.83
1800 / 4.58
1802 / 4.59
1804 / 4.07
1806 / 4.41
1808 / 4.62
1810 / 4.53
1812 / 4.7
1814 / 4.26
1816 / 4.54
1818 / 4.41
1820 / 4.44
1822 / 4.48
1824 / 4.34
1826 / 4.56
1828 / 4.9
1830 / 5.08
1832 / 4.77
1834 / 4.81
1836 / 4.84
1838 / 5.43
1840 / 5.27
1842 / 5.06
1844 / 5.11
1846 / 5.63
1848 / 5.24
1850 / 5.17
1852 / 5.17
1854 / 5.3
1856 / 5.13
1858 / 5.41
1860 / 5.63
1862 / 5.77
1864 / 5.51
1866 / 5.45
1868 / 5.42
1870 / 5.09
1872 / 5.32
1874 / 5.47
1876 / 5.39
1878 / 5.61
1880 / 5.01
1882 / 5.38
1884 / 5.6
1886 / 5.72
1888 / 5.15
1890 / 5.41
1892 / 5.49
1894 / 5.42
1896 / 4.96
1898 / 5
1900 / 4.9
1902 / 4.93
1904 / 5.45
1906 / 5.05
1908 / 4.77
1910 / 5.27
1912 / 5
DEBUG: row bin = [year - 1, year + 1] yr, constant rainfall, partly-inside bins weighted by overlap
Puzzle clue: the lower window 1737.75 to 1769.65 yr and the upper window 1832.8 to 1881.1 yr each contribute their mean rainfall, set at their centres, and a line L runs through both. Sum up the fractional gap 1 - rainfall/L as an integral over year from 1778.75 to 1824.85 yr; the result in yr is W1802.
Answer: 7.0 yr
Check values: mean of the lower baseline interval 5.69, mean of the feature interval 4.67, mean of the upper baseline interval 5.3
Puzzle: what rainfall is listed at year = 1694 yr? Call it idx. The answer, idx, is 5.97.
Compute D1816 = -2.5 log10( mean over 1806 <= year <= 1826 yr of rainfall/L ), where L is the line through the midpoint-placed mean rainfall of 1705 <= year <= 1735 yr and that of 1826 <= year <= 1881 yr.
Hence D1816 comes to 0.18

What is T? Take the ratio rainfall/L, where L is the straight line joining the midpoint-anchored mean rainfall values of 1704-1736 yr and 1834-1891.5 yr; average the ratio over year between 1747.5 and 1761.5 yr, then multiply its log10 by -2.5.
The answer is -0.09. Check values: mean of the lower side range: 5.36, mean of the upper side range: 5.34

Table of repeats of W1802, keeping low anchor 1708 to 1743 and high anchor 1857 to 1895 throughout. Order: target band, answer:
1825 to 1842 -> 1.5 yr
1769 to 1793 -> 1.2 yr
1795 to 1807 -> 1.8 yr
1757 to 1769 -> -0.3 yr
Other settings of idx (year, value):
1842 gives 5.06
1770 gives 5.85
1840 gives 5.27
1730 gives 5.62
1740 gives 6.08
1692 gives 6.06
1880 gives 5.01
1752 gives 5.67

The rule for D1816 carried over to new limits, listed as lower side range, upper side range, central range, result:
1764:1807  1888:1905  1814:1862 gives 0.02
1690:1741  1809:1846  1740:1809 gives -0.02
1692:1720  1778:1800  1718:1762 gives -0.14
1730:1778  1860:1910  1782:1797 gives 0.14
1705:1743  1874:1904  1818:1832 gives 0.16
